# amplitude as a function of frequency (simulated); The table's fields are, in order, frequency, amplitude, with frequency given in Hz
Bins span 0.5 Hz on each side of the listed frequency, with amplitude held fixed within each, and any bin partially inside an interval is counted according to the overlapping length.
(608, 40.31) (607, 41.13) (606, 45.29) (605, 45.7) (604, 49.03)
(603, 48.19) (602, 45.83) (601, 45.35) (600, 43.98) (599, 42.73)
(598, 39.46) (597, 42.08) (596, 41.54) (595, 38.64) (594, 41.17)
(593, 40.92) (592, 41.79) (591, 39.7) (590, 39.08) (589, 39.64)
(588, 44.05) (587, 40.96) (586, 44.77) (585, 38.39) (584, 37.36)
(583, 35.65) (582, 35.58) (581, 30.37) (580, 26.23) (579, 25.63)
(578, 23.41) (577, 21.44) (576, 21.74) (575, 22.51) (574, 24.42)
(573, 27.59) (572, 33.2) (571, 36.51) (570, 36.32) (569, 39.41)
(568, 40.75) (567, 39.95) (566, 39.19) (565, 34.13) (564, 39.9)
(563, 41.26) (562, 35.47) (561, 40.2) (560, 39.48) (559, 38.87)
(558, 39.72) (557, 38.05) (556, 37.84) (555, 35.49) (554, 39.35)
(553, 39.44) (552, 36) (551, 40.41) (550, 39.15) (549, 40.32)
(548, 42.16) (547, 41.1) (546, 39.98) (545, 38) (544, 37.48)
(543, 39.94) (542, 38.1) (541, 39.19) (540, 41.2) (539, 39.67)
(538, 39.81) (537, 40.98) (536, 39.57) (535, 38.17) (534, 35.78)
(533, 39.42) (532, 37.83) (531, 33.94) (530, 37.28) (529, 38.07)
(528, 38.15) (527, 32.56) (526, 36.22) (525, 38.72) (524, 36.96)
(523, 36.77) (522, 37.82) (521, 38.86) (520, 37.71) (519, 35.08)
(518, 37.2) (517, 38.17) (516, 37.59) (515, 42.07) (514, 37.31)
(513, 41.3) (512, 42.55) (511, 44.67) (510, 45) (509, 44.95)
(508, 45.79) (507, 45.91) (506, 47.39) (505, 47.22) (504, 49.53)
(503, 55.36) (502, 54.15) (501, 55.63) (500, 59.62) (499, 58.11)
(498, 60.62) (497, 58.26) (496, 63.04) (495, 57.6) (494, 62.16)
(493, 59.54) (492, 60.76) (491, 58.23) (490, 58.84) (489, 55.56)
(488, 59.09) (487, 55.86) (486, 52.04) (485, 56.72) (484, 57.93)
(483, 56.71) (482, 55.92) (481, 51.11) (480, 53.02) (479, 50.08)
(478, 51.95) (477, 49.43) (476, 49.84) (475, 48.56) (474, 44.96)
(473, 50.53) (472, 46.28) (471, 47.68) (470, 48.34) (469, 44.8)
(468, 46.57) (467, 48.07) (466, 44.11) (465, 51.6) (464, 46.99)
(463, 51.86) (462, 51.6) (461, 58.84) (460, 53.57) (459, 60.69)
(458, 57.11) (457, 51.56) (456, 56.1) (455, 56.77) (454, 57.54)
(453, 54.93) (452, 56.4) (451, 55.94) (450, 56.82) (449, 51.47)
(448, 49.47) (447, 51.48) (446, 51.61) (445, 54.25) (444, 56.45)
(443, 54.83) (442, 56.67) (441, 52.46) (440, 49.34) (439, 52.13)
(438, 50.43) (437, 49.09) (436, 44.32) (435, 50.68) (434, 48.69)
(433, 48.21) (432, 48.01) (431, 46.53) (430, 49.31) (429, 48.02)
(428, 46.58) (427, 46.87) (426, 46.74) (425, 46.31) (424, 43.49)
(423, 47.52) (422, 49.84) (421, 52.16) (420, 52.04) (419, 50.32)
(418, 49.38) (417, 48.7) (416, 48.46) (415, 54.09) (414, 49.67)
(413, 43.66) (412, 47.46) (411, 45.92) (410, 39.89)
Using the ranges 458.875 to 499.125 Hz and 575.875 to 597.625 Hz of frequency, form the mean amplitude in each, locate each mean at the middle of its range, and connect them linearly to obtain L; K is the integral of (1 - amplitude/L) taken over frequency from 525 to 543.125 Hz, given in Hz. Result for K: 2.6 Hz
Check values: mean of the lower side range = 53.5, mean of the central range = 38.1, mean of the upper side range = 36.2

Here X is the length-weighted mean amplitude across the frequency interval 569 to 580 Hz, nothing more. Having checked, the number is 27.8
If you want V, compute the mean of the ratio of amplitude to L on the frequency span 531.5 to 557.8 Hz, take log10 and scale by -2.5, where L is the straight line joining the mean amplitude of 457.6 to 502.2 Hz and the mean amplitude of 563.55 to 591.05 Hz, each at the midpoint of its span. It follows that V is 0.05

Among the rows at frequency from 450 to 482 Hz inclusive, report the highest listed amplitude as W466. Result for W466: 60.69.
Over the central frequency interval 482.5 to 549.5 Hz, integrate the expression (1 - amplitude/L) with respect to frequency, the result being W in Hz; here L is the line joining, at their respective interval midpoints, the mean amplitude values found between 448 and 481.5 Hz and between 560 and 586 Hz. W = -3.4 Hz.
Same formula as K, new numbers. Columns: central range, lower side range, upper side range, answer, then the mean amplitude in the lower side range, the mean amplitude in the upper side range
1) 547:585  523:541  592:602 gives 4.60 Hz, 37.9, 42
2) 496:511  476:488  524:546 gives -1.44 Hz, 53.8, 38.1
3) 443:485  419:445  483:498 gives 1.54 Hz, 49.6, 58.3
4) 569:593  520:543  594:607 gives 4.89 Hz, 38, 43.8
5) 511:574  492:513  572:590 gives 5.33 Hz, 52.8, 32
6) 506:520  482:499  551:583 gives 2.68 Hz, 58.2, 34.3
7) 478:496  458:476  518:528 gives -4.56 Hz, 49.9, 36.8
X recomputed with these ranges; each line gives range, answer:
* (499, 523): 44.5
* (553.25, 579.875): 34.2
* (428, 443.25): 49.7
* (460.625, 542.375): 47.1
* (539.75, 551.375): 39.7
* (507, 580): 37.3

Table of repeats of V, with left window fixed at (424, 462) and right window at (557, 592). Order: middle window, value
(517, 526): 0.126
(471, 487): -0.096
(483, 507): -0.238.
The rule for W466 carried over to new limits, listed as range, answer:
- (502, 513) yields 55.36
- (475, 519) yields 63.04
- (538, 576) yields 42.16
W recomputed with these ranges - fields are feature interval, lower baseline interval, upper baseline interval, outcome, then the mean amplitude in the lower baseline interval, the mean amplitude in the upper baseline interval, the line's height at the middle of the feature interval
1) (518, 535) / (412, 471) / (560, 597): 1.81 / 50.8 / 35.7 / 41.4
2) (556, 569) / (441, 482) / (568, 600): -0.18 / 52.1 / 35.5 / 38.4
